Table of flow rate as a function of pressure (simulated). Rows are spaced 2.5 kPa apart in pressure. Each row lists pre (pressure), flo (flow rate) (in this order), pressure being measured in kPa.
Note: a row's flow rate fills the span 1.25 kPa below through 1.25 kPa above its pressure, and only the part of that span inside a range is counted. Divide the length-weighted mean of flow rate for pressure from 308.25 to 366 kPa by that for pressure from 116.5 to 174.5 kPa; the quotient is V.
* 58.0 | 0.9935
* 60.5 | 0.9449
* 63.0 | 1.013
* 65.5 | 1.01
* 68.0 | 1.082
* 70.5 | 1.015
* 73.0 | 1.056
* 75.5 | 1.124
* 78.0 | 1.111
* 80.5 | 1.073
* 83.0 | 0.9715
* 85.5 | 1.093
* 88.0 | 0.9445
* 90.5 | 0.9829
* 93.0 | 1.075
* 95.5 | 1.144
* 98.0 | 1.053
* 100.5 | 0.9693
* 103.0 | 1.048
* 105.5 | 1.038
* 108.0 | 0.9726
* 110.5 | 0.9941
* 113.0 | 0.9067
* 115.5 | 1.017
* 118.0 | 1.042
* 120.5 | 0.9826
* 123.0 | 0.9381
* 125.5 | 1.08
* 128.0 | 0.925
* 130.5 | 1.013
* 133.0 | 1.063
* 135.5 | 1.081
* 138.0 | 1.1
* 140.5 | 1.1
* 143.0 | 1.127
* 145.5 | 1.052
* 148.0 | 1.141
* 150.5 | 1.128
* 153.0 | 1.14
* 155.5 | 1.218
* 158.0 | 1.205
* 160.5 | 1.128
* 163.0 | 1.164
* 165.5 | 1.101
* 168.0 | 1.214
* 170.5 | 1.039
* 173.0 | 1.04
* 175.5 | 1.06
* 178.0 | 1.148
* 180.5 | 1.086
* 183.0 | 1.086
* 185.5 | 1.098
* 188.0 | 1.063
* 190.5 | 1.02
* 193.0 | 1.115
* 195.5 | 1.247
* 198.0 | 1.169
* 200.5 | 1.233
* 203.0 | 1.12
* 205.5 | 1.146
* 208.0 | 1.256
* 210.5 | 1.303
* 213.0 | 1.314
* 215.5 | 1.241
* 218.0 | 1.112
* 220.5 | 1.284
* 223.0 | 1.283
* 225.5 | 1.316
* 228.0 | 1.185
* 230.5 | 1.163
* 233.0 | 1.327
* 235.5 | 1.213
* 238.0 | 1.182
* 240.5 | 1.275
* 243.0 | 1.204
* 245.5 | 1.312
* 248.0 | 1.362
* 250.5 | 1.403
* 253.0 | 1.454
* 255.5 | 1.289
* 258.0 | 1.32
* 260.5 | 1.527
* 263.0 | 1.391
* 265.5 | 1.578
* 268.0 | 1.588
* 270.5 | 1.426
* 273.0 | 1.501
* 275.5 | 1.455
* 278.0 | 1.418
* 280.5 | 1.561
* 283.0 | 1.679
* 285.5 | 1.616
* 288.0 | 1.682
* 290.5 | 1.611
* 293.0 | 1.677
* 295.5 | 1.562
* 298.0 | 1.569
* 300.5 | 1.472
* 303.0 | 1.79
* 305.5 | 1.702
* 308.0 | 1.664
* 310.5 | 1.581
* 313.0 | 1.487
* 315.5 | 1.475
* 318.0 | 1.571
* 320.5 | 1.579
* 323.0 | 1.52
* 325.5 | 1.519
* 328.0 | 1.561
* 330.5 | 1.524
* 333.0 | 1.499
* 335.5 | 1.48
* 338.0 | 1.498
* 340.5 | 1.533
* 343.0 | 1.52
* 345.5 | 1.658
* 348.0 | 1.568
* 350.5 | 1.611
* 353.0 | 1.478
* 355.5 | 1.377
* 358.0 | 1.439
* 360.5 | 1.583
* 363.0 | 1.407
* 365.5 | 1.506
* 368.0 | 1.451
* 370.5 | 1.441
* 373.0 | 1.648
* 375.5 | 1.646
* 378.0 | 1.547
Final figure 1.4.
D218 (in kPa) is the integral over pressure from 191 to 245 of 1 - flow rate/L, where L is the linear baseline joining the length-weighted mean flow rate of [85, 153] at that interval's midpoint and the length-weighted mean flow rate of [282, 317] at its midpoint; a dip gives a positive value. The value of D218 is 5.2 kPa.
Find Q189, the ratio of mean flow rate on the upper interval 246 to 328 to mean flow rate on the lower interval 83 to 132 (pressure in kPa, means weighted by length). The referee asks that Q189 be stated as 1.5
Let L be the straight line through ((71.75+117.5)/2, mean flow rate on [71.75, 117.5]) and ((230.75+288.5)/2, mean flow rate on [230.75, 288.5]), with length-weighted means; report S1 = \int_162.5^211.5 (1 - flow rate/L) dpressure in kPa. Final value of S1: 4.5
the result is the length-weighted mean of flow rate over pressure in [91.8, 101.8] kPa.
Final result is 1.06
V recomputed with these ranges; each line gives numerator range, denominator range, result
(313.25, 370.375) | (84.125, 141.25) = 1.48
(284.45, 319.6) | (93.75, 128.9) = 1.59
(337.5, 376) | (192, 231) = 1.25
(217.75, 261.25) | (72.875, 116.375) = 1.25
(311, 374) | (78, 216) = 1.39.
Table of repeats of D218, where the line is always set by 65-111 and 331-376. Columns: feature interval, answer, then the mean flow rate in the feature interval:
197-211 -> 0.6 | 1.2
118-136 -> 1.6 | 1.01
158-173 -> 0.7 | 1.13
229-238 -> 0.5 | 1.23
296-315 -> -2.3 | 1.6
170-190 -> 2.1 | 1.08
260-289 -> -3.3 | 1.53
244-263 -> -0.6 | 1.38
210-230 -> 0.4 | 1.25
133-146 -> 0.5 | 1.09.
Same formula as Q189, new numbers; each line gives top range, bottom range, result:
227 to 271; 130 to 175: 1.21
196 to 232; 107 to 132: 1.24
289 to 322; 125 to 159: 1.45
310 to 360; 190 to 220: 1.27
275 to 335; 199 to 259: 1.25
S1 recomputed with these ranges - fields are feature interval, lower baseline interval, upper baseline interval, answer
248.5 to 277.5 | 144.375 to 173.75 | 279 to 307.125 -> 1.4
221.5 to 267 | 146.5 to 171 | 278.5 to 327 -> 2.9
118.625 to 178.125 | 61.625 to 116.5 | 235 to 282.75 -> 3.7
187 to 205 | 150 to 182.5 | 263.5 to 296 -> 1.5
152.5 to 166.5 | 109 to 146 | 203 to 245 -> -0.8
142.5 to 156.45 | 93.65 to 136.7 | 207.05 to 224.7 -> -0.4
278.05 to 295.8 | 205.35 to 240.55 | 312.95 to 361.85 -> -2.7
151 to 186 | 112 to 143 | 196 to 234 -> -0.1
